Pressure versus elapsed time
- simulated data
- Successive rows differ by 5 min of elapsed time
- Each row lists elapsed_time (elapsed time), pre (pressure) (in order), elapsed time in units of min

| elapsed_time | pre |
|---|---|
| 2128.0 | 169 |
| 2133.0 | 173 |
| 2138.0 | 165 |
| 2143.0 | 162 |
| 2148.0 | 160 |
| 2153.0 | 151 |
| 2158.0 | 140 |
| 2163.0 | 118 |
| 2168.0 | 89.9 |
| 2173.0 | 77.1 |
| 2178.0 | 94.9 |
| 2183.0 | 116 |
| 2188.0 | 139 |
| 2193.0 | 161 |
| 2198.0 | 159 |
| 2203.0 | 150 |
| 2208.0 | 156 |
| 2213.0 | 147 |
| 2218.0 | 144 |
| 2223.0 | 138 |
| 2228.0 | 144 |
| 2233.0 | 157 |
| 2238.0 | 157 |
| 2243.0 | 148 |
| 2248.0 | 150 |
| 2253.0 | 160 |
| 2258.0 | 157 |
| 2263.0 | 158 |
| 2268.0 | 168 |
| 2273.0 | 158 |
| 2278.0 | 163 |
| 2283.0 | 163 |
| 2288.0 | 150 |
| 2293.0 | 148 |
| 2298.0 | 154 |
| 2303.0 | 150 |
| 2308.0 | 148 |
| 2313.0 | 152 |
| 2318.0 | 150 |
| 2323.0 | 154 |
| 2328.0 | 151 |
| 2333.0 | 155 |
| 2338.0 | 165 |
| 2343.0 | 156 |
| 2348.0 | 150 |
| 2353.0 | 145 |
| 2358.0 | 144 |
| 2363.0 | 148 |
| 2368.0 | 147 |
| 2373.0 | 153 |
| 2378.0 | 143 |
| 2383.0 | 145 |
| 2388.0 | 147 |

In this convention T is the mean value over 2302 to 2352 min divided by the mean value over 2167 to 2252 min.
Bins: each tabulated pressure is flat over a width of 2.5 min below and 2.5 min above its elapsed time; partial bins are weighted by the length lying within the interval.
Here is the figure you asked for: 1.11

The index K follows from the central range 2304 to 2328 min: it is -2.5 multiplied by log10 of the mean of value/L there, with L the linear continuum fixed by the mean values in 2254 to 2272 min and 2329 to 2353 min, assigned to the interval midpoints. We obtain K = 0.04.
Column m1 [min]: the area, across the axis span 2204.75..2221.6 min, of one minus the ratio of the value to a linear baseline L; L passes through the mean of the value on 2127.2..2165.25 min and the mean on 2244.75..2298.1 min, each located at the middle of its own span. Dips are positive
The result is 0.82 min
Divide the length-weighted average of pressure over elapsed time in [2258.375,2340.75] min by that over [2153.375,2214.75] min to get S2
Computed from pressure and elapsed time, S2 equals 1.20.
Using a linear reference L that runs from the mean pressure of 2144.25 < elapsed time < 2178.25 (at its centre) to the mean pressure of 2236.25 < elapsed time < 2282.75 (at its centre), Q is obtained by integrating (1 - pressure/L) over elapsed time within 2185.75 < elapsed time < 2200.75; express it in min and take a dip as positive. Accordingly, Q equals -2.2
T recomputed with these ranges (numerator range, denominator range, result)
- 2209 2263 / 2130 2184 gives 1.14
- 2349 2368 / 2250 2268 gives 0.92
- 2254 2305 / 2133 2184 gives 1.21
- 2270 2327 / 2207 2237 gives 1.04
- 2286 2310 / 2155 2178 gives 1.42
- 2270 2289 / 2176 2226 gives 1.13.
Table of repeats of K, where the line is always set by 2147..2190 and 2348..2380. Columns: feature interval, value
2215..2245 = -0.159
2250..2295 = -0.182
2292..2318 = -0.090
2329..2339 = -0.110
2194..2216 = -0.228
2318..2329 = -0.081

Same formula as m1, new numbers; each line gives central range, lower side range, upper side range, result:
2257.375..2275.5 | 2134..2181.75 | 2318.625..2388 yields -2.50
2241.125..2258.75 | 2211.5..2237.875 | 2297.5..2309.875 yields -0.67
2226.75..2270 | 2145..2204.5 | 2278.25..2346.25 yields -3.96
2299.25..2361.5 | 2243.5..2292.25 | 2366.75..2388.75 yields -0.01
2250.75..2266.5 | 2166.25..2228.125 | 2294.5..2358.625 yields -1.93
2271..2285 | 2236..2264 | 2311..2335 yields -0.69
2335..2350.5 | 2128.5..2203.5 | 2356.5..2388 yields -1.22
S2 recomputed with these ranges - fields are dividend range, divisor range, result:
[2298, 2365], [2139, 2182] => 1.21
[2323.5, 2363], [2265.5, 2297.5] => 0.96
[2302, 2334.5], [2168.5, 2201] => 1.23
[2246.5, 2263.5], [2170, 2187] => 1.57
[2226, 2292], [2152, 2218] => 1.20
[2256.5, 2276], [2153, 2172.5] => 1.38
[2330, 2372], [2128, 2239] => 1.07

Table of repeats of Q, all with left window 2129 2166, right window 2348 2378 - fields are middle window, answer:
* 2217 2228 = 0.69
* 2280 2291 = -0.54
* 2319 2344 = -1.32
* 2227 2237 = -0.13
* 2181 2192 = 1.38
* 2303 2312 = -0.04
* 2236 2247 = -0.13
